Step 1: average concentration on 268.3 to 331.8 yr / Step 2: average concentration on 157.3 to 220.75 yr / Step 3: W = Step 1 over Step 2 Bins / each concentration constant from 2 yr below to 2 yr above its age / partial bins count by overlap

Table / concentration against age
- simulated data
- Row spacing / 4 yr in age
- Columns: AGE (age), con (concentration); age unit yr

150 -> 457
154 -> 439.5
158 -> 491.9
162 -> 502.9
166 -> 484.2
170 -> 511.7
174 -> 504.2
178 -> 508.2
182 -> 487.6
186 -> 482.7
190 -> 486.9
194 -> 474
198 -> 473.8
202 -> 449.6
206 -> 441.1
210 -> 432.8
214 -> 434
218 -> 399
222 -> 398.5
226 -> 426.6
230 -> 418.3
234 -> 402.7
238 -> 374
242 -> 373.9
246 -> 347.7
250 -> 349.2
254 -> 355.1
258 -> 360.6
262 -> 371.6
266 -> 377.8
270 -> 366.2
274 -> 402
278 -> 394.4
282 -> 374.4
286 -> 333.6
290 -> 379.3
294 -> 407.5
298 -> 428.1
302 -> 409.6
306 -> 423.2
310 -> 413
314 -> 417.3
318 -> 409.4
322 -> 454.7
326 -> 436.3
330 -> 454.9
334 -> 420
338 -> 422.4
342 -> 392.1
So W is 0.86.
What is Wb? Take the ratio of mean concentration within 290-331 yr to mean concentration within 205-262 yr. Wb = 1.08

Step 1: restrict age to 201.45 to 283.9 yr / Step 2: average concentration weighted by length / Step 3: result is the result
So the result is 392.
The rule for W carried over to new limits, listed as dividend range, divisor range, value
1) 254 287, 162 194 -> 0.75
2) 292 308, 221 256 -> 1.09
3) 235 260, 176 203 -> 0.75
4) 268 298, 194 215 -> 0.85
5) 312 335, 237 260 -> 1.20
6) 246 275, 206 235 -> 0.88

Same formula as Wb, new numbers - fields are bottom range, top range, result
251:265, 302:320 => 1.14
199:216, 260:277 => 0.86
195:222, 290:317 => 0.95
